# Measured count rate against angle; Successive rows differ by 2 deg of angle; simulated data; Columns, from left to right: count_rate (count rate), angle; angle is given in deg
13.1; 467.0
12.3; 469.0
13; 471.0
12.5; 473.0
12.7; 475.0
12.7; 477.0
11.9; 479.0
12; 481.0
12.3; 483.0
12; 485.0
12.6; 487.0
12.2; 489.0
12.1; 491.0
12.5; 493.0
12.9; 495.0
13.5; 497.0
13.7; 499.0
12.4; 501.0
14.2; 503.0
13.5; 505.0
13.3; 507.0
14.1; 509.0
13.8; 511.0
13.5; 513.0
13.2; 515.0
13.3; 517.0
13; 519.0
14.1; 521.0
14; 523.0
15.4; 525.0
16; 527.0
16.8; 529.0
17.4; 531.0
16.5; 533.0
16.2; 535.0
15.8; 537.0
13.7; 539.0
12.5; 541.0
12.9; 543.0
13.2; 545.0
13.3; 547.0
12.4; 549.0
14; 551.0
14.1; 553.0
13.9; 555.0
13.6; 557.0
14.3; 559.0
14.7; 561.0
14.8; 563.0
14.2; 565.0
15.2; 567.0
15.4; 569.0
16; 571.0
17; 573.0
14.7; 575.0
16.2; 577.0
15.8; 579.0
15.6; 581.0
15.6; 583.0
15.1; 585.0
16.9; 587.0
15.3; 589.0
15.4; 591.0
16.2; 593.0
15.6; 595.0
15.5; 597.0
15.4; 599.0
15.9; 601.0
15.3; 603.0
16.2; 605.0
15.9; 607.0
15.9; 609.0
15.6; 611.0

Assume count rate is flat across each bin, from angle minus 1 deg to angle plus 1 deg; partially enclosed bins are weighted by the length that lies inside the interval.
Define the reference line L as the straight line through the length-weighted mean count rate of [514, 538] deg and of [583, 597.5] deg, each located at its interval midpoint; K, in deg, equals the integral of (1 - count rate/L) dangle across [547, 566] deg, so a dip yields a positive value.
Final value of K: 1.8 deg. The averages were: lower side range 15.1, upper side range 15.7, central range 14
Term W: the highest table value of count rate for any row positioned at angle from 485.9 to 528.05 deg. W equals 16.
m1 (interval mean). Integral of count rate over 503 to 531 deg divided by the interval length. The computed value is 14.3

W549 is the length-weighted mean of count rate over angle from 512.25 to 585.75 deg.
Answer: 14.7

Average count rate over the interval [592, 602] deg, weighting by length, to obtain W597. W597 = 15.7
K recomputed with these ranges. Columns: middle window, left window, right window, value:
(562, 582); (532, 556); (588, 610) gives -0.81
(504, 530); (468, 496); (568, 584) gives -0.91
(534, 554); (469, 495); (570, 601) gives 0.82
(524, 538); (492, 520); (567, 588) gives -2.06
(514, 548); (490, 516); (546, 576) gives -1.66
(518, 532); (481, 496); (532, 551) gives -1.77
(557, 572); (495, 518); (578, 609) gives 0.12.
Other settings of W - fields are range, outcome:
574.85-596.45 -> 16.9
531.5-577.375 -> 17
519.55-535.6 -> 17.4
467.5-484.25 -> 13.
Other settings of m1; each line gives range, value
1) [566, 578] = 15.8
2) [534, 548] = 13.9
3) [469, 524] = 13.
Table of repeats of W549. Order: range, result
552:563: 14.2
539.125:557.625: 13.3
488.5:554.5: 13.9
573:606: 15.7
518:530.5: 15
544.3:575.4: 14.4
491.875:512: 13.4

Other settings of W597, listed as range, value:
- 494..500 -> 13.4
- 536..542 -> 14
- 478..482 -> 11.9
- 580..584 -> 15.6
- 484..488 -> 12.3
